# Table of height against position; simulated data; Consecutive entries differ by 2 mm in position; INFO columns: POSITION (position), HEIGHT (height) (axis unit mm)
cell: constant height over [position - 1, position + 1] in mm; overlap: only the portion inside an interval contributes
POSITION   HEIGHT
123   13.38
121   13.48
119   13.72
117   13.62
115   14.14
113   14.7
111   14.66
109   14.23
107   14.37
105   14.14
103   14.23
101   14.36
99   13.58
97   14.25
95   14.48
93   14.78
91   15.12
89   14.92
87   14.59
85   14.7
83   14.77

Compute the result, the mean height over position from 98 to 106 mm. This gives 14.1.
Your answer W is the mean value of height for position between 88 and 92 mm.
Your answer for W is 15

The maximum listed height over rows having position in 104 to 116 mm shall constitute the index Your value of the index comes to 14.7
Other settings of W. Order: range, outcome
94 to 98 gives 14.4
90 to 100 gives 14.4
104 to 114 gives 14.4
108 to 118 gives 14.3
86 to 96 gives 14.8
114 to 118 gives 13.9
